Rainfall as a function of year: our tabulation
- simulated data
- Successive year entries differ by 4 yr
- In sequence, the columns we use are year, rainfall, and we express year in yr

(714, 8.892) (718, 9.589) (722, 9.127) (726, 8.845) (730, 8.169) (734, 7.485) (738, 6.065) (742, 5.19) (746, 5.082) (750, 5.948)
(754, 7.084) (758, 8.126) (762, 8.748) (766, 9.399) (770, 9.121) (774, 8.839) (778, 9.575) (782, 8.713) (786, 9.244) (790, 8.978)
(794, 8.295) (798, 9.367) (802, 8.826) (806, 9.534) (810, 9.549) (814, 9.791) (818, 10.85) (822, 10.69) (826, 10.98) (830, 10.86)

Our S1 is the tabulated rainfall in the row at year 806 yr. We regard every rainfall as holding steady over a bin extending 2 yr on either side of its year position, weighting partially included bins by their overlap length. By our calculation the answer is 9.534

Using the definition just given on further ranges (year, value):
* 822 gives 10.69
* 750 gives 5.948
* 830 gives 10.86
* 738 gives 6.065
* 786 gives 9.244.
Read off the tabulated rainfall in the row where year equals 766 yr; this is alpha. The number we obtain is 9.399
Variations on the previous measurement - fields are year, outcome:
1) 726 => 8.845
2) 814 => 9.791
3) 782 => 8.713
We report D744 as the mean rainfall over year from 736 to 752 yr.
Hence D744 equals 5.57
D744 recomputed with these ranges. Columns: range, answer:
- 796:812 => 9.32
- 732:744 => 6.25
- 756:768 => 8.76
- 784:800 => 8.97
